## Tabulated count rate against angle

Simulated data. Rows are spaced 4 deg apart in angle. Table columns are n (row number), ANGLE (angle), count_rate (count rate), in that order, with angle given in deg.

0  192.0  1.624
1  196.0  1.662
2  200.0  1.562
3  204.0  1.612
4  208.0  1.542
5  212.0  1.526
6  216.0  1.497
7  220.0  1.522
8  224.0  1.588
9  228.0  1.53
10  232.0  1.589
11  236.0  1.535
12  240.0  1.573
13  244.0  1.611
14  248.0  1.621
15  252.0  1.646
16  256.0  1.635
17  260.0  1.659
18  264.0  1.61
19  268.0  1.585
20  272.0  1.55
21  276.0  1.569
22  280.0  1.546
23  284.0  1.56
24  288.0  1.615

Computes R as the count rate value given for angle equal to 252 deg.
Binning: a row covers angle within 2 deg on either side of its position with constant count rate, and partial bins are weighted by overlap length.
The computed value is 1.646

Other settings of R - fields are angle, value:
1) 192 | 1.624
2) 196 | 1.662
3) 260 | 1.659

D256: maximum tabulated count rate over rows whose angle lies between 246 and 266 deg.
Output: 1.659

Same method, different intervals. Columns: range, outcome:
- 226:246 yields 1.611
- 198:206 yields 1.612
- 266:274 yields 1.585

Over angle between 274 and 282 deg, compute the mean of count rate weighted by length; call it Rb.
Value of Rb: 1.56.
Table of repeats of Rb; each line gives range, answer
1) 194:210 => 1.59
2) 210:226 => 1.53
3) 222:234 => 1.57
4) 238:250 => 1.6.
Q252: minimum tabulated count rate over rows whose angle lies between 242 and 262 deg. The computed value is 1.611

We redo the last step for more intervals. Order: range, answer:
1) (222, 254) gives 1.53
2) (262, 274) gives 1.55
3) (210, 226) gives 1.497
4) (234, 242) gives 1.535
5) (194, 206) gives 1.562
